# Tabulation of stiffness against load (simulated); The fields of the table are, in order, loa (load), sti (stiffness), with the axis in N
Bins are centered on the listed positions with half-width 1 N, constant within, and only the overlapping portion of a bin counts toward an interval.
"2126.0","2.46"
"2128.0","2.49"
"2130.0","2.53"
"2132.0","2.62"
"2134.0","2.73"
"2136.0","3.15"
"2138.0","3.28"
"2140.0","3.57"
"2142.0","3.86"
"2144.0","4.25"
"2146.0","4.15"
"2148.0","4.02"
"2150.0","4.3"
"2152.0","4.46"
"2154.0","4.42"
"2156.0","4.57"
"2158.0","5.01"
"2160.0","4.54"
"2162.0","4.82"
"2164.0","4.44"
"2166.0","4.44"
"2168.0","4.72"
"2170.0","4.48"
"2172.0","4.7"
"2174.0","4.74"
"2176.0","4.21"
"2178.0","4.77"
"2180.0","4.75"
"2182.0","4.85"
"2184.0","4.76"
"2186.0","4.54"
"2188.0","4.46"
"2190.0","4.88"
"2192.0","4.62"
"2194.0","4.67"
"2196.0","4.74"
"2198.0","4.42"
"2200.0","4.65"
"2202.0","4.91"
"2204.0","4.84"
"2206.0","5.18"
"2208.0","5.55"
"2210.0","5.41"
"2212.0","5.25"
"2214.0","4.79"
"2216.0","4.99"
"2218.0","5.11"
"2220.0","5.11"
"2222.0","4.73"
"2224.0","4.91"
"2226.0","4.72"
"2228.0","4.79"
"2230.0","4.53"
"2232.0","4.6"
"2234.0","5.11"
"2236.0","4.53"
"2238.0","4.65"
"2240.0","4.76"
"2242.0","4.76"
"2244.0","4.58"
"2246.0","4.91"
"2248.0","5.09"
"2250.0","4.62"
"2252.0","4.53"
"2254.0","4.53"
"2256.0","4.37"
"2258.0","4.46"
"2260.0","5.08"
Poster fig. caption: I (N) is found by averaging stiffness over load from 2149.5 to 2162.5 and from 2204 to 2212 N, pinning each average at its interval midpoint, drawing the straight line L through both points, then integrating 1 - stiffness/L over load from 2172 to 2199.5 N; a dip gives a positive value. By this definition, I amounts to 1.9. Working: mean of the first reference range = 4.59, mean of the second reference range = 5.3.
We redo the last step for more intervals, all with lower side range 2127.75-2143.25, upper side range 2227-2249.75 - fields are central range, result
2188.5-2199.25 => -1.7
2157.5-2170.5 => -4.0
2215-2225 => -1.2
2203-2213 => -2.3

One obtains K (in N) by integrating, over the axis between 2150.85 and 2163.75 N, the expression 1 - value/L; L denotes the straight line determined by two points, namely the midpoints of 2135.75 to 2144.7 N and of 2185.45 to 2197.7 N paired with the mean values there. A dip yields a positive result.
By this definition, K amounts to -2.1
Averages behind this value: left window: 3.64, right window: 4.64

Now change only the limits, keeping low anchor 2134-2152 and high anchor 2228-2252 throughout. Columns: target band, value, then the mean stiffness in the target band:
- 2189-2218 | -3.6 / 4.93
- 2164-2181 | -2.1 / 4.59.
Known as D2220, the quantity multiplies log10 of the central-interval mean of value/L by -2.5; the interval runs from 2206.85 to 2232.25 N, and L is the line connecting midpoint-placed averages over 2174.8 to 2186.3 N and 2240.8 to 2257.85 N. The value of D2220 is -0.07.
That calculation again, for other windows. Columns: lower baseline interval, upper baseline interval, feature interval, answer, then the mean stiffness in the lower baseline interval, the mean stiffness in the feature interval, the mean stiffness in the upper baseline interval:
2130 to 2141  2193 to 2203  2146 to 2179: -0.21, 3.02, 4.53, 4.68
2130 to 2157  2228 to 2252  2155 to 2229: -0.13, 3.75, 4.79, 4.73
